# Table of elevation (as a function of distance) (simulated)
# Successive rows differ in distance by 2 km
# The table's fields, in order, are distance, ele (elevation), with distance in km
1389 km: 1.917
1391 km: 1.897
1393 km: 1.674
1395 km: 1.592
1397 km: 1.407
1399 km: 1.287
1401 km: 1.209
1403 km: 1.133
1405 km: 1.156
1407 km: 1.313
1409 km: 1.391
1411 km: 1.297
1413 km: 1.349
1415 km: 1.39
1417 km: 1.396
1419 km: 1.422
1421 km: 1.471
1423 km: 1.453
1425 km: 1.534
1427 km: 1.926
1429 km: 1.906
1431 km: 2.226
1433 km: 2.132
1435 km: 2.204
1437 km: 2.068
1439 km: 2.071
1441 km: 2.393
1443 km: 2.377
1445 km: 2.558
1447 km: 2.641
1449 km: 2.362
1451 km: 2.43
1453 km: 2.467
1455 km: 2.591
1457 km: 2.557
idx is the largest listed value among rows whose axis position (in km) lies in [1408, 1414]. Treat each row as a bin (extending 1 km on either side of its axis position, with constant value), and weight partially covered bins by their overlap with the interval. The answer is 1.391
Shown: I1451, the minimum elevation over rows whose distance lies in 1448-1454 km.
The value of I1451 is 2.362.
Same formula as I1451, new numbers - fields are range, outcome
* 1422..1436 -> 1.453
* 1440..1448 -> 2.377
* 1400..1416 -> 1.133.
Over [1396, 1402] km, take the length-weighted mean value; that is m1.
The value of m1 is 1.3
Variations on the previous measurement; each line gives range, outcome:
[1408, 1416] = 1.36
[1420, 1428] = 1.6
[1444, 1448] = 2.6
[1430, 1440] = 2.14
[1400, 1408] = 1.2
